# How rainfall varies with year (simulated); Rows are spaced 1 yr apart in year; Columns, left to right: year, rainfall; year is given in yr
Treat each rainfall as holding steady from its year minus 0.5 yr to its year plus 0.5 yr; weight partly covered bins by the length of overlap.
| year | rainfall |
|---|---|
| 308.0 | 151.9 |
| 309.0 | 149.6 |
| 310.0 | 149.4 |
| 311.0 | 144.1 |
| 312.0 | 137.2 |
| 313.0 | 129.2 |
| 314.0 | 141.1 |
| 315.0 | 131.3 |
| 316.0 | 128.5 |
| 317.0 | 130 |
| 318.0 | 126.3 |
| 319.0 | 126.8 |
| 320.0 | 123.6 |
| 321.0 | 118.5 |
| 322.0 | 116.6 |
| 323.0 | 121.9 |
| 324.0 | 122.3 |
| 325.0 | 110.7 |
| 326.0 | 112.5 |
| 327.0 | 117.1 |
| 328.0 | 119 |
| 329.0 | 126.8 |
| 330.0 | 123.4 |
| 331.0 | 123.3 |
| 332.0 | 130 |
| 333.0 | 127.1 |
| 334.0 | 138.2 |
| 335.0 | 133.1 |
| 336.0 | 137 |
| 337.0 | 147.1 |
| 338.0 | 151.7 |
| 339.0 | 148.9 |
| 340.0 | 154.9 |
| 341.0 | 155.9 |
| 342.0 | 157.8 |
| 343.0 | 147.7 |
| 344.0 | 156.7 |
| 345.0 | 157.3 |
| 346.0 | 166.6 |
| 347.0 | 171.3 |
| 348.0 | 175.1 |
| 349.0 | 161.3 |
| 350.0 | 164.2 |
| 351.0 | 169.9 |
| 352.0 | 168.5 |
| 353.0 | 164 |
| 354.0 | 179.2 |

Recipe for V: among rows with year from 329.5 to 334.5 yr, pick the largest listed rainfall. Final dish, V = 138.2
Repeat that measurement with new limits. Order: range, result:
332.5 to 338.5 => 151.7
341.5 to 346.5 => 166.6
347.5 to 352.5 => 175.1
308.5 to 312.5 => 149.6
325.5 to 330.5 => 126.8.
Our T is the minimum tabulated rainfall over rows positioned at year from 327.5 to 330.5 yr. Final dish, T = 119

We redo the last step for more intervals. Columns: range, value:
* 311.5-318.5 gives 126.3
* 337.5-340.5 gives 148.9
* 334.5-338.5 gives 133.1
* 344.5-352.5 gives 157.3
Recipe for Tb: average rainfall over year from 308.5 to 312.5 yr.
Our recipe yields 145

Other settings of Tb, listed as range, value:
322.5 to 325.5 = 118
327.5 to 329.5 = 123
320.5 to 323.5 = 119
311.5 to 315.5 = 135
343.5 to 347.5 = 163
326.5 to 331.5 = 122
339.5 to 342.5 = 156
